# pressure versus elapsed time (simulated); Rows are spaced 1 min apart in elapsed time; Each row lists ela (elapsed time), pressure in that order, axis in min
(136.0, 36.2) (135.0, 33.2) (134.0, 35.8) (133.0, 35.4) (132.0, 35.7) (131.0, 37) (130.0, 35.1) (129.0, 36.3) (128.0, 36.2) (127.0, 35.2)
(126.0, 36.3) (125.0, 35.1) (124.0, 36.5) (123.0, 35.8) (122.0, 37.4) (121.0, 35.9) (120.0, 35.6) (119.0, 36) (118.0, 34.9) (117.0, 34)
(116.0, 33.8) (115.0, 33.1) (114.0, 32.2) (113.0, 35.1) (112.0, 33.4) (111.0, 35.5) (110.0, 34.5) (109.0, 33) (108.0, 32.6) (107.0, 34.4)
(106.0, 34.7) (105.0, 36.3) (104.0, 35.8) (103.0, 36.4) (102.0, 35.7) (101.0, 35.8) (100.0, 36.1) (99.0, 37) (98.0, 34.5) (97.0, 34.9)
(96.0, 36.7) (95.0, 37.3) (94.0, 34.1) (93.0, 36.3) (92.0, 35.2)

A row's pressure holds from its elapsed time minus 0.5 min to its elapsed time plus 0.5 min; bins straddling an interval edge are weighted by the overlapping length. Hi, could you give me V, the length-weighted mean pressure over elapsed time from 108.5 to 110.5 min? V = 33.8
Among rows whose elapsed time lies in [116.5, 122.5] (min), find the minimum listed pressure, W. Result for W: 34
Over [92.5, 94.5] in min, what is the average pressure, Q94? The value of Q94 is 35.2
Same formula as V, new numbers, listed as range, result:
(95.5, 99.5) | 35.8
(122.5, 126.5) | 35.9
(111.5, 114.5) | 33.6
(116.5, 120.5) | 35.1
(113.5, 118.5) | 33.6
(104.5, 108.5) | 34.5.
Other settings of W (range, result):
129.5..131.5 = 35.1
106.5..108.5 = 32.6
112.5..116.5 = 32.2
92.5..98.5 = 34.1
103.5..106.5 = 34.7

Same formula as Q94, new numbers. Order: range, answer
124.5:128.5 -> 35.7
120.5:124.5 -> 36.4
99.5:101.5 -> 36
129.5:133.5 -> 35.8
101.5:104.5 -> 36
